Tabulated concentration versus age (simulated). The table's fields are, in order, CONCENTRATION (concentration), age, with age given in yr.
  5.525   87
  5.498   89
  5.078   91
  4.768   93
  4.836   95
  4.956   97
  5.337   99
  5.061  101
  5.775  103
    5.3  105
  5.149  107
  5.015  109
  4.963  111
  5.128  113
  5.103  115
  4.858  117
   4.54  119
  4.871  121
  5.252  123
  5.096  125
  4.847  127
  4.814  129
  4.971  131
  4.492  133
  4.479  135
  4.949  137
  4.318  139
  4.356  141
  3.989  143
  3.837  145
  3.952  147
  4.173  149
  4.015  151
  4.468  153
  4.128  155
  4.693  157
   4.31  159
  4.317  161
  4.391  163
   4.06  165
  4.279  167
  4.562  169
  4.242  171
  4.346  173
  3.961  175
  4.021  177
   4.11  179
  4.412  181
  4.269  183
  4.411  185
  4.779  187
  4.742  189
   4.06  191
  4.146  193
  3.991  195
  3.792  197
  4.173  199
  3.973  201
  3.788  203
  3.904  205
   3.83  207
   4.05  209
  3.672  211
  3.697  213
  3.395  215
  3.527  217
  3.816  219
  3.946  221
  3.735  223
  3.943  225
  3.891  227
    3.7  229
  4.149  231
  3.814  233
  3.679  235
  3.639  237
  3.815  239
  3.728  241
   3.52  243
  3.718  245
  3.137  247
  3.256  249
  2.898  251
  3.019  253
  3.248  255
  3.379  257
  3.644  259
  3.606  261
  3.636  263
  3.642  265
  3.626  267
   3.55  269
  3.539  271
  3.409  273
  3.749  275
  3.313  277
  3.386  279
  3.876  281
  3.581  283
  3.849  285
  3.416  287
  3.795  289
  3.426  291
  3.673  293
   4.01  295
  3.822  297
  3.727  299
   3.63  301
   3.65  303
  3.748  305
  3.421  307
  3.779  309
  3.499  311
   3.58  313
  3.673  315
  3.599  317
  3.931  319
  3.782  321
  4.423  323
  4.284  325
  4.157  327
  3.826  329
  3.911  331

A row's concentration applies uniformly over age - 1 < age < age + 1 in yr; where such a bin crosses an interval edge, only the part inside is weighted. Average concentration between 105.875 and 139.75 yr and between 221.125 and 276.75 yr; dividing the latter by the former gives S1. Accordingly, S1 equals 0.7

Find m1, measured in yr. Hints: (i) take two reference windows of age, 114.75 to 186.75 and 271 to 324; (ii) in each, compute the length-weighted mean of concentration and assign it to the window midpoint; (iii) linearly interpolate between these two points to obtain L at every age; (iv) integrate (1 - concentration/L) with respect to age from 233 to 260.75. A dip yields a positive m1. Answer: 3.43 yr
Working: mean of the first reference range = 4.44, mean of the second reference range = 3.68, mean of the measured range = 3.46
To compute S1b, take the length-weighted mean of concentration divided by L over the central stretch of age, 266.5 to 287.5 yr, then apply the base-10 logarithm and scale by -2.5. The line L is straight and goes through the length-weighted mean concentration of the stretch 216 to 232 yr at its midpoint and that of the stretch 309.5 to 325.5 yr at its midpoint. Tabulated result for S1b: 0.08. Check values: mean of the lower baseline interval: 3.84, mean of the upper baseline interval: 3.83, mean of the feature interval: 3.57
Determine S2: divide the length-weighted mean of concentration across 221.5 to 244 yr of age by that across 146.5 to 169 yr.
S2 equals 0.89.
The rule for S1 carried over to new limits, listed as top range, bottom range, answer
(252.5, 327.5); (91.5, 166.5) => 0.78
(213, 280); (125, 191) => 0.82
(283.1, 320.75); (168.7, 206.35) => 0.88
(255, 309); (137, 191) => 0.84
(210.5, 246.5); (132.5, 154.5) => 0.88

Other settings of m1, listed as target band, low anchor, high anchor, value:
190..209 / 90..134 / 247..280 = 0.6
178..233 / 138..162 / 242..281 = -2.3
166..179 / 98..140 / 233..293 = 0.6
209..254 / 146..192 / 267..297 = 3.3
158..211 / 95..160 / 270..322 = 2.2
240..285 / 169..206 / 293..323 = 4.8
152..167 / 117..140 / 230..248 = 0.5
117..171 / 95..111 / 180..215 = 2.7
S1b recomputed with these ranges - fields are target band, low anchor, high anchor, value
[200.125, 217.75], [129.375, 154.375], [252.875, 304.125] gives 0.06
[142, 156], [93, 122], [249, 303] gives 0.15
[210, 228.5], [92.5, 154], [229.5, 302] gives 0.07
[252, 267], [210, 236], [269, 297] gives 0.06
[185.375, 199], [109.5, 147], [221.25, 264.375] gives -0.05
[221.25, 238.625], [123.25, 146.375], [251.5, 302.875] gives 0.02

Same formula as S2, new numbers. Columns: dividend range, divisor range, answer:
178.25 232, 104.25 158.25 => 0.86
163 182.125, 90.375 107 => 0.82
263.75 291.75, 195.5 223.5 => 0.94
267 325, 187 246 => 0.95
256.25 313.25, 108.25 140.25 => 0.75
